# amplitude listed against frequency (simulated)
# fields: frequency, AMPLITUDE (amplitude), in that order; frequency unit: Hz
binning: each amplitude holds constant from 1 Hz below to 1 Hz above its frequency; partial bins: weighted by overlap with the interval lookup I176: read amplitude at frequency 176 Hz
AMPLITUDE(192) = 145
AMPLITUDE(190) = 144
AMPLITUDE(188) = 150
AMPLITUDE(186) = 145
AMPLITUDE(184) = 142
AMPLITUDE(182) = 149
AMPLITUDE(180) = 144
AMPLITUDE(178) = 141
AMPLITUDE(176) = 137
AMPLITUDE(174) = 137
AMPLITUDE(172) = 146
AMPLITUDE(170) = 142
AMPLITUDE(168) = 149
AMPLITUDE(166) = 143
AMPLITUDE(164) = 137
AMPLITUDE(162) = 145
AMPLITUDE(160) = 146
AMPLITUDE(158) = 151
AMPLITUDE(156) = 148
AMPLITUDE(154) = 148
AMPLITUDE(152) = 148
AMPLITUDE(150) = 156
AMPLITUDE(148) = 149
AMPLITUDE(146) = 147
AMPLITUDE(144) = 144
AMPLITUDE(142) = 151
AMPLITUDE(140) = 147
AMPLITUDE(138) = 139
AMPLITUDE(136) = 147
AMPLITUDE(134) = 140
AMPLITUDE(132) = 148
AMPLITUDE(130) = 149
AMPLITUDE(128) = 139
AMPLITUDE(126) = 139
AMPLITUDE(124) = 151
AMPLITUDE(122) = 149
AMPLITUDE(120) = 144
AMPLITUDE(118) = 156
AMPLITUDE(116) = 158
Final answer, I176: 137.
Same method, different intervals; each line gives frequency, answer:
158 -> 151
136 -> 147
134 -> 140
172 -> 146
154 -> 148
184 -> 142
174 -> 137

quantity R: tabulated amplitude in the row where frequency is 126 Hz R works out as 139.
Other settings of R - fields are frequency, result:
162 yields 145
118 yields 156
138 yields 139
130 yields 149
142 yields 151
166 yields 143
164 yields 137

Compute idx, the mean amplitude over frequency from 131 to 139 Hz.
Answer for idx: 144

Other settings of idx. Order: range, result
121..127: 146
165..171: 145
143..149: 147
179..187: 145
